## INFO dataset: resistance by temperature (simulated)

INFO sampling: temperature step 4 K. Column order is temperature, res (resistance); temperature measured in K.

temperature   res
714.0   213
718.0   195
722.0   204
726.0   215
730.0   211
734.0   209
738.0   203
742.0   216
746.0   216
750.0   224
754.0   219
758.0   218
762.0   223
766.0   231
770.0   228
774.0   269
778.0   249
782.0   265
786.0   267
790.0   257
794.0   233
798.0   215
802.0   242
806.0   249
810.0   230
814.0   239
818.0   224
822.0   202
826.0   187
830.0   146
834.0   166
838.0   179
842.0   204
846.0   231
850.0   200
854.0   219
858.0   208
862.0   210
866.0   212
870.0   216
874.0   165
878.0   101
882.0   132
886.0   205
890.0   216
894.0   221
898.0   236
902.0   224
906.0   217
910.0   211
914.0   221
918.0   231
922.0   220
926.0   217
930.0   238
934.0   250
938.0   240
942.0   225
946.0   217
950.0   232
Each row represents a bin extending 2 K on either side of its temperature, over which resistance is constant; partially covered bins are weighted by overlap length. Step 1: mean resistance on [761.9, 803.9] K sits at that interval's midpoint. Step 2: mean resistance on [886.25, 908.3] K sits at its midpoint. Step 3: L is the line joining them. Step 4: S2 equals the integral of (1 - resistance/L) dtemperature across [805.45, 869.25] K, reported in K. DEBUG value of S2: 7.53 K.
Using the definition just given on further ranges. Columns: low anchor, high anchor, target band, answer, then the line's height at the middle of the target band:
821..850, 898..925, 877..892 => 3.0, 210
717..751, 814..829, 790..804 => -1.8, 207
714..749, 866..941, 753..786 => -4.9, 209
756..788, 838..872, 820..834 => 2.9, 222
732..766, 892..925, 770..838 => -2.3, 219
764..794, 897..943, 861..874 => 1.7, 236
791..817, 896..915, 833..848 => 2.2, 230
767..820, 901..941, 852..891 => 7.6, 233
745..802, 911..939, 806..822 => 0.4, 235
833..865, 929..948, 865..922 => 4.7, 219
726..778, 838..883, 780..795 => -3.1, 213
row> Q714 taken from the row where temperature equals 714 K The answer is 213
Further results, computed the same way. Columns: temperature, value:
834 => 166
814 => 239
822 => 202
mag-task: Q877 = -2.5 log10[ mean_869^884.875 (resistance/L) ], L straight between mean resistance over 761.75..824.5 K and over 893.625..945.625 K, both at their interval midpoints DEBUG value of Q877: 0.45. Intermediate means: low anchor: 239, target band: 152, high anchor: 227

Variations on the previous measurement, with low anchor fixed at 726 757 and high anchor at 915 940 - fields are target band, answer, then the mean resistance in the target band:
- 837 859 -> 0.08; 208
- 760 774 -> -0.08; 233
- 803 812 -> -0.09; 240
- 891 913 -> 0.04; 222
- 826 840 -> 0.31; 167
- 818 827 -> 0.10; 202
